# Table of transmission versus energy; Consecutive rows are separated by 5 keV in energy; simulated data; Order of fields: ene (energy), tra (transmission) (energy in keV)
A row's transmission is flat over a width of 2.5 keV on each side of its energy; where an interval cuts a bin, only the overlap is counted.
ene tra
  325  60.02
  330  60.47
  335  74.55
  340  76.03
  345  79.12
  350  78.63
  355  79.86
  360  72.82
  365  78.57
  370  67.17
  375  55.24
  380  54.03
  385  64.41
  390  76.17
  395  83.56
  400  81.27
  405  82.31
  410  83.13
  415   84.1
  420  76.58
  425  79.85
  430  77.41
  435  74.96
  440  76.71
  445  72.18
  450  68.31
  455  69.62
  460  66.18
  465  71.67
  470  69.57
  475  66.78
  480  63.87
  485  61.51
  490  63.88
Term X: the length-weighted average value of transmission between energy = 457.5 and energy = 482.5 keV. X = 67.6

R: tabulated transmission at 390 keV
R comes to 76.17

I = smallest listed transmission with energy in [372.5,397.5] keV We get 54.03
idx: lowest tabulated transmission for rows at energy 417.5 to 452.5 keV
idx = 68.31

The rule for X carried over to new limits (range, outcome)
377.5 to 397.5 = 69.5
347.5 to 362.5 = 77.1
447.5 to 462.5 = 68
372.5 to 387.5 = 57.9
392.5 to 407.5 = 82.4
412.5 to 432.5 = 79.5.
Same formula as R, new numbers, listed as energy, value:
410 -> 83.13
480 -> 63.87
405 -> 82.31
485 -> 61.51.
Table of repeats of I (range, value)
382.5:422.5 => 64.41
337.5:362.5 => 72.82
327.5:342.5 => 60.47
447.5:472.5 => 66.18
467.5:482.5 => 63.87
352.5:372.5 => 67.17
